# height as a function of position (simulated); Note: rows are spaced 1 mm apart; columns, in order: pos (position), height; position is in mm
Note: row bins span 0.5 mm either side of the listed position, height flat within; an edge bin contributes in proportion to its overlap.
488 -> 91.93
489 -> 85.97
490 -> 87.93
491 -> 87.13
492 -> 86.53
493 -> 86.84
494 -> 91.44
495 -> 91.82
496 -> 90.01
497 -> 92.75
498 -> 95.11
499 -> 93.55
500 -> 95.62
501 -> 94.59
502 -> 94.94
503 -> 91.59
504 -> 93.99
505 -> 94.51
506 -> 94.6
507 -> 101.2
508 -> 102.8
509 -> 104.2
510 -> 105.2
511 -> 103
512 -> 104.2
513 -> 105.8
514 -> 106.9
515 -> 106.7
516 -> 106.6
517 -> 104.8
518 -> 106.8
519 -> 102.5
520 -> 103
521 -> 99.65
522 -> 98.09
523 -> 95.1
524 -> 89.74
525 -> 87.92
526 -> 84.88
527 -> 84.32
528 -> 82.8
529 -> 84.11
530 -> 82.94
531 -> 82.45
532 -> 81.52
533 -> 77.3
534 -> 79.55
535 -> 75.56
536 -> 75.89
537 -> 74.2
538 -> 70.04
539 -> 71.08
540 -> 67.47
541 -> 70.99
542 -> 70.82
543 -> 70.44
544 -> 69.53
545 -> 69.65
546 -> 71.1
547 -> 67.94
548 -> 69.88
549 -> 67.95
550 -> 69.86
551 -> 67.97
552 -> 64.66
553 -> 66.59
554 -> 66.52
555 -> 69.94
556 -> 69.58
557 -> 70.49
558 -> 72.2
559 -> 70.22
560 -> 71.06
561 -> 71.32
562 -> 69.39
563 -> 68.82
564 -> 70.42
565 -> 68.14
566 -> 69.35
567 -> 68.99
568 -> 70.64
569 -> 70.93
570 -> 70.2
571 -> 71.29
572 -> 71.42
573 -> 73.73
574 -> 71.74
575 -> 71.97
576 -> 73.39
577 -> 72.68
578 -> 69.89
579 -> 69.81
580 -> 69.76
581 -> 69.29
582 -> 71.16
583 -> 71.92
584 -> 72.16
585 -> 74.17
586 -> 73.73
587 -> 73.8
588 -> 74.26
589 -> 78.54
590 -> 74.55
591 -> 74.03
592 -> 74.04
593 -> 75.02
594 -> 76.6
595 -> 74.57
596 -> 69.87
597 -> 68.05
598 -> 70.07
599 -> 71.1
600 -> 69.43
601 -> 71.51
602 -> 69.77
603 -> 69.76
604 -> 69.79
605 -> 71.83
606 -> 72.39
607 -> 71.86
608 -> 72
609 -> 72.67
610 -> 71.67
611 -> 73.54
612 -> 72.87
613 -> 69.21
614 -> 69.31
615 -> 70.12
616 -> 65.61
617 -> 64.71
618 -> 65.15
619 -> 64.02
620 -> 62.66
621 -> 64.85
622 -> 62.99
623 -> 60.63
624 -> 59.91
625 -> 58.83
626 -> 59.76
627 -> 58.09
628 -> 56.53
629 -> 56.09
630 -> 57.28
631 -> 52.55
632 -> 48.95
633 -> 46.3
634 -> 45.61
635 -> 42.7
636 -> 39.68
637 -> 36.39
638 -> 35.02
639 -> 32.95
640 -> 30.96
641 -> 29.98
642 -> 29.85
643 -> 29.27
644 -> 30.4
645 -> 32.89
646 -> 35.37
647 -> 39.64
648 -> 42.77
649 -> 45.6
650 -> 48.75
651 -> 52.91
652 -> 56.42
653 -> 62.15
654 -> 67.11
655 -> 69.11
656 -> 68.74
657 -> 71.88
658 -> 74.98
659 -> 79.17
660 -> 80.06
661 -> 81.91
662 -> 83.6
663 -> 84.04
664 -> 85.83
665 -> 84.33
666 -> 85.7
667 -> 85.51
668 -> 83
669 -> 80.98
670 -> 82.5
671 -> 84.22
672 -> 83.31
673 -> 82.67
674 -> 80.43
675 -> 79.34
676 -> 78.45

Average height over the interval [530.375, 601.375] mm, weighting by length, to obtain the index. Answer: 71.6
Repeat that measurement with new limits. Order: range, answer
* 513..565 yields 79.5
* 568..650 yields 62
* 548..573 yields 69.6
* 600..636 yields 63.2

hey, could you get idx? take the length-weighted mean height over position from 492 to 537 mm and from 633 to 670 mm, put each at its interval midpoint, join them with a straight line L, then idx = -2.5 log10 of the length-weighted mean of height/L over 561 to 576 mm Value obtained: 0.13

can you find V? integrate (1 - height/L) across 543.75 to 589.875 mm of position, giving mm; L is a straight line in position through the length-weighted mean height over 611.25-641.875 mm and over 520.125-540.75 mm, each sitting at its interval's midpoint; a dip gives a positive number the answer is 0.6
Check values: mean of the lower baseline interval 82.5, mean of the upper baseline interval 54.5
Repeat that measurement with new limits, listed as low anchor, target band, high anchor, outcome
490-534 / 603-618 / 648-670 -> 1.8 mm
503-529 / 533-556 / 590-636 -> 4.7 mm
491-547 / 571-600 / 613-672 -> 0.3 mm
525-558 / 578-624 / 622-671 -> -4.1 mm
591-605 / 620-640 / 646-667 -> 5.3 mm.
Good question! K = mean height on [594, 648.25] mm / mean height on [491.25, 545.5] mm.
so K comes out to 0.6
